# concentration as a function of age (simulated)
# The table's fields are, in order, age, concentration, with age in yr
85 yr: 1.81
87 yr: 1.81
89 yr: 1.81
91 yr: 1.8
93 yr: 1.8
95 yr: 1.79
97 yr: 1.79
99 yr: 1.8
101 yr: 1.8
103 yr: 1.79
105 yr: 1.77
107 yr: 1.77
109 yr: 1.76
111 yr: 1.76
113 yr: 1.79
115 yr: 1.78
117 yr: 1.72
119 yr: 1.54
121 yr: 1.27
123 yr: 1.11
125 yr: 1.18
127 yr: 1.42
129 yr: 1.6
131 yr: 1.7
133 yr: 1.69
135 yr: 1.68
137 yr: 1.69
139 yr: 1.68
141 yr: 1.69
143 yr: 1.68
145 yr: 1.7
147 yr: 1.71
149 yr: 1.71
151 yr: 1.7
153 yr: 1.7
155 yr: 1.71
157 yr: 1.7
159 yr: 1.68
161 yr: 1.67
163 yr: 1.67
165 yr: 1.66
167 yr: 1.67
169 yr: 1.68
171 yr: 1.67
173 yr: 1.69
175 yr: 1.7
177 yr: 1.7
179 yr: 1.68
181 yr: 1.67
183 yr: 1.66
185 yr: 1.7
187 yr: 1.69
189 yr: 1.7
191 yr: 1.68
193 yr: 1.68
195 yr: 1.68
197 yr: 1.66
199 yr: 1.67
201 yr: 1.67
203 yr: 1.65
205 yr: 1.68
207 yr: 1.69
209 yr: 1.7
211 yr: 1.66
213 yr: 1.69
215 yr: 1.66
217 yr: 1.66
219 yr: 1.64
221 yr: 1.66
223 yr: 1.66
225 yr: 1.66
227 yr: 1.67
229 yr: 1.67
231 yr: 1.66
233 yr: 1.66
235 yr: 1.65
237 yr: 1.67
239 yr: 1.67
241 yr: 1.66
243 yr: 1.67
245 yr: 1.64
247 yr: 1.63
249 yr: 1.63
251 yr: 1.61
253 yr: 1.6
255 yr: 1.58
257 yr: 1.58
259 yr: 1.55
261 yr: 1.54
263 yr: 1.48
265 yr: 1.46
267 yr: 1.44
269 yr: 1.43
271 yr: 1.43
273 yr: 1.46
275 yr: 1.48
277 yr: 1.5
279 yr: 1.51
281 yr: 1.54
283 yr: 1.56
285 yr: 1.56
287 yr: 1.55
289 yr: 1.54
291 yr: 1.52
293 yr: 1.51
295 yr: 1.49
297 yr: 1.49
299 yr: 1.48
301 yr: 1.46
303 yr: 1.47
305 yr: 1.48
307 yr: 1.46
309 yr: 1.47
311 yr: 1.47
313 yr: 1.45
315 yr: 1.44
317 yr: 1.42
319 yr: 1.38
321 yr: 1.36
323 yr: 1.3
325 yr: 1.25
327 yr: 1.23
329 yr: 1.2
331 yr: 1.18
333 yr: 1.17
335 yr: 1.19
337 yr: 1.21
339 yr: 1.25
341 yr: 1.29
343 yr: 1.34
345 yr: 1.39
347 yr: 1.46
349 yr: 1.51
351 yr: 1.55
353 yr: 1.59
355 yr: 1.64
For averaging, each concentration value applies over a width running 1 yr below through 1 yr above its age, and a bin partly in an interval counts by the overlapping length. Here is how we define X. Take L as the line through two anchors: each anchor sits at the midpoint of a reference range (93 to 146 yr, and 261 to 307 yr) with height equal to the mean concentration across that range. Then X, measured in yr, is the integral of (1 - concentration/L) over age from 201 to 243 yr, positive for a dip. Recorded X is -3.03 yr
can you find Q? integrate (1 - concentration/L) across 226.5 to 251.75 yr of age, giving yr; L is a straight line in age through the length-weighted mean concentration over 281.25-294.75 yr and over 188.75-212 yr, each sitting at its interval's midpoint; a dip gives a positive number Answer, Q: -0.6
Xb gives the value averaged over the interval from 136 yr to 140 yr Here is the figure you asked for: 1.69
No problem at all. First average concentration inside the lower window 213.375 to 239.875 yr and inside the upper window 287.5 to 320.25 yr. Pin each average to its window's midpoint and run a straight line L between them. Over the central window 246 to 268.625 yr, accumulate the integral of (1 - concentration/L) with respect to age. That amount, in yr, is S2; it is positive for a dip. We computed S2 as 0.5 yr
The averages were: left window 1.66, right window 1.47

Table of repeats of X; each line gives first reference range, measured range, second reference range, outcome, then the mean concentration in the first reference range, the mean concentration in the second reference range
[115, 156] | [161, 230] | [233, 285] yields -4.1 yr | 1.6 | 1.56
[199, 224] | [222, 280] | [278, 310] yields 0.4 yr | 1.67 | 1.51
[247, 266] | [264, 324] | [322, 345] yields -2.8 yr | 1.56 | 1.24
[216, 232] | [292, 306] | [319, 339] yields -1.3 yr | 1.66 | 1.24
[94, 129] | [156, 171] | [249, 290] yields -0.7 yr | 1.64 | 1.52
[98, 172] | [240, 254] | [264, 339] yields -1.3 yr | 1.66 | 1.42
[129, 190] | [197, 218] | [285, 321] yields -0.7 yr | 1.69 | 1.47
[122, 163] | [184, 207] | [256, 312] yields -1.5 yr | 1.62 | 1.5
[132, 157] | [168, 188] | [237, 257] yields -0.1 yr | 1.7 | 1.63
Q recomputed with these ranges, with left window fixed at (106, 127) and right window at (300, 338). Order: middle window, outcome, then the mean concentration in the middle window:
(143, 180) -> -4.3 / 1.69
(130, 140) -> -1.0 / 1.69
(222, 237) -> -2.3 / 1.66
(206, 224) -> -2.6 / 1.67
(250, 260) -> -1.2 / 1.58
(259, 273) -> -0.7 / 1.47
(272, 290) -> -1.8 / 1.52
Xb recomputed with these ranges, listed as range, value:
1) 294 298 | 1.49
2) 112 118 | 1.76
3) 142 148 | 1.7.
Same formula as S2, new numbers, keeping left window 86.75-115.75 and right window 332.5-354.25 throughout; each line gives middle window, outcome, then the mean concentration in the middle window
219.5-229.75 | -0.58 yr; 1.66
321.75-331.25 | 1.07 yr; 1.24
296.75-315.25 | -0.46 yr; 1.47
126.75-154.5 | 0.70 yr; 1.68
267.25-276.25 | 0.24 yr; 1.45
